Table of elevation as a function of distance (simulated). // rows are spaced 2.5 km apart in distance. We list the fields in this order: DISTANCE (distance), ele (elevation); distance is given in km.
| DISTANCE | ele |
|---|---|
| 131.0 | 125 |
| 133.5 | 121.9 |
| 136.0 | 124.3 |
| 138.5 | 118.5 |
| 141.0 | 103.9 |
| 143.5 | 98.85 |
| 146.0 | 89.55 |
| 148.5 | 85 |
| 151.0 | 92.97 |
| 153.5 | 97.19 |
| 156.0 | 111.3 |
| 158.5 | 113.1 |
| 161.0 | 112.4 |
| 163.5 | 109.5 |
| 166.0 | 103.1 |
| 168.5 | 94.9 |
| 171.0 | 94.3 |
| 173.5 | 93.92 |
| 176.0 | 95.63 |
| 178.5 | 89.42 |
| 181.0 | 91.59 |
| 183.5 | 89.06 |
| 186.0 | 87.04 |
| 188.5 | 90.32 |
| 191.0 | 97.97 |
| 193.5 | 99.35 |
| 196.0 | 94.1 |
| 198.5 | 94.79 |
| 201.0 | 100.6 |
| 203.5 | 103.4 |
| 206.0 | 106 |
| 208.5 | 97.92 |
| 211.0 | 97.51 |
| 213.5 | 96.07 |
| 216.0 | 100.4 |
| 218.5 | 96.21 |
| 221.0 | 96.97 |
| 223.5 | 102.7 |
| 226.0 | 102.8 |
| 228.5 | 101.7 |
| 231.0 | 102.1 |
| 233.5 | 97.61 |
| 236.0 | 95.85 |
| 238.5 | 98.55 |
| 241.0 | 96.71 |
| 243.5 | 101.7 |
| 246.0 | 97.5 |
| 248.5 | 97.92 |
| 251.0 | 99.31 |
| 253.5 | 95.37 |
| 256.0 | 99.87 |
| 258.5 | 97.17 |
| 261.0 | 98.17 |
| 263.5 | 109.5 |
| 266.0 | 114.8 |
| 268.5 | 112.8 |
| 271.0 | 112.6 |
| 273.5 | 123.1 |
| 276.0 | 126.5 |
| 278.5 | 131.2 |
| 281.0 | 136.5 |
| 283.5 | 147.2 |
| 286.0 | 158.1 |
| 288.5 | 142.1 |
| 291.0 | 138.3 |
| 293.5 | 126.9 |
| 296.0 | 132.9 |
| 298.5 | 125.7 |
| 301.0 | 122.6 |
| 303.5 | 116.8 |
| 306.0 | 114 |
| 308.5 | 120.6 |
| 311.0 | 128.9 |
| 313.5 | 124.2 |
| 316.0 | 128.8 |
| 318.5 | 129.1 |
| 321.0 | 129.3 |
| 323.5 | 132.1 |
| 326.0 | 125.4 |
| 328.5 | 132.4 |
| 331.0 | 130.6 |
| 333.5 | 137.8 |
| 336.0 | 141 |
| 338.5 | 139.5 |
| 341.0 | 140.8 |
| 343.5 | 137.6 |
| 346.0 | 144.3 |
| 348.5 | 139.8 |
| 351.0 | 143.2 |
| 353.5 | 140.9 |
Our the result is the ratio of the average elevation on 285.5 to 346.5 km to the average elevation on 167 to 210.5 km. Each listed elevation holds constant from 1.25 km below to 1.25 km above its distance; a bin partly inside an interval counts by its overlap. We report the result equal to 1.4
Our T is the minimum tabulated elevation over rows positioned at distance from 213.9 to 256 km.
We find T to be 95.37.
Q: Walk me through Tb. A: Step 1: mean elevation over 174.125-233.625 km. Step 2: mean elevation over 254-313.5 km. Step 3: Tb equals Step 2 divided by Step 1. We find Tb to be 1.3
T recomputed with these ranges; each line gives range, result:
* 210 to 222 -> 96.07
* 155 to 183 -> 89.42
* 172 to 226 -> 87.04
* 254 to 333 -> 97.17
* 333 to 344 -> 137.6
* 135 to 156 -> 85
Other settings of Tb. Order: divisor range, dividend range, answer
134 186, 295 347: 1.30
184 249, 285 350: 1.35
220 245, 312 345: 1.33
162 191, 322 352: 1.45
